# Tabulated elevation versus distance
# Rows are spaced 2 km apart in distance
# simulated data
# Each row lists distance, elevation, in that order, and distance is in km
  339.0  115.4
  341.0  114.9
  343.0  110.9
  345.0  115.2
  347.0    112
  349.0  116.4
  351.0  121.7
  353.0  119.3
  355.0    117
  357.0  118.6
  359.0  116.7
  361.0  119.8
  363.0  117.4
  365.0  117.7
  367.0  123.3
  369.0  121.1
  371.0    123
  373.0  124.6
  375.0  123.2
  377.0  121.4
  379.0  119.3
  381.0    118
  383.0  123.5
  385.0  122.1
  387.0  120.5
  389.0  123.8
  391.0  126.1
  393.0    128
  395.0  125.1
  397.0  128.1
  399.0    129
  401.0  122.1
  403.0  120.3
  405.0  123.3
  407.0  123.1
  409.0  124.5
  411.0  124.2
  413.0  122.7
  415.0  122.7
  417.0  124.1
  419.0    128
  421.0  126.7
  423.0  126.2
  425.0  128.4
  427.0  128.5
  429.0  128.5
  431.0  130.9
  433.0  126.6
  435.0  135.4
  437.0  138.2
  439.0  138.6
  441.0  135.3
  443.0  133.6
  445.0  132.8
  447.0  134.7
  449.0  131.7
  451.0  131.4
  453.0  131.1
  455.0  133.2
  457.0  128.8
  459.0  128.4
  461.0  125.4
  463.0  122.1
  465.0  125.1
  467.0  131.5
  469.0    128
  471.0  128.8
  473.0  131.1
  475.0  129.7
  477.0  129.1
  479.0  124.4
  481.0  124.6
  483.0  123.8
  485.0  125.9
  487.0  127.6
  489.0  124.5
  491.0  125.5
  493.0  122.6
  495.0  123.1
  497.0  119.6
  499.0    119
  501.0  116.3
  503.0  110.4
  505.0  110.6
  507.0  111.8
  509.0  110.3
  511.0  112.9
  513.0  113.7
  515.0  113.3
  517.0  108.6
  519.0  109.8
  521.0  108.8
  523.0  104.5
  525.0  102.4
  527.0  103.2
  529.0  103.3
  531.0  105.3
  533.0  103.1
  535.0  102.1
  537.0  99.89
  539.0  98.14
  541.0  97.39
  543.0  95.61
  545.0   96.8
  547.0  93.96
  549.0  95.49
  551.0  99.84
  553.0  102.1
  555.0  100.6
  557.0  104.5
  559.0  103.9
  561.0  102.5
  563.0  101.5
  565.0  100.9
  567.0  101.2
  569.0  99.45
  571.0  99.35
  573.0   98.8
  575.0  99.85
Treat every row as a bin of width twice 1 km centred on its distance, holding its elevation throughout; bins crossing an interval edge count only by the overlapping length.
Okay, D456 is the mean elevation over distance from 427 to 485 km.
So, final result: 130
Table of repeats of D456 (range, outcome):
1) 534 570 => 99.8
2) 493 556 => 106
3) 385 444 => 127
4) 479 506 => 121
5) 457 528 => 119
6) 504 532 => 108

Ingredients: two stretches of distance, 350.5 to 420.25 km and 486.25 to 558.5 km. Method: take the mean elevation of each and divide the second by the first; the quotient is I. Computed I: 0.88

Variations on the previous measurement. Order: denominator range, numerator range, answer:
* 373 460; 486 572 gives 0.84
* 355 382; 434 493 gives 1.08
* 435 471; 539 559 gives 0.75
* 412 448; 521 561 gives 0.78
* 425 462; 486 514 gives 0.89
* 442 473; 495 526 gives 0.86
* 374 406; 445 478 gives 1.05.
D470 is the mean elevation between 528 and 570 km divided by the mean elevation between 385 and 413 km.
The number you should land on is 0.8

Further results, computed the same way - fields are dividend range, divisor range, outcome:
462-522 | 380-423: 0.97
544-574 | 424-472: 0.77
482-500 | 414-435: 0.97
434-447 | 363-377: 1.11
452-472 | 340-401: 1.06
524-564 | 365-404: 0.82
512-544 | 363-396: 0.85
